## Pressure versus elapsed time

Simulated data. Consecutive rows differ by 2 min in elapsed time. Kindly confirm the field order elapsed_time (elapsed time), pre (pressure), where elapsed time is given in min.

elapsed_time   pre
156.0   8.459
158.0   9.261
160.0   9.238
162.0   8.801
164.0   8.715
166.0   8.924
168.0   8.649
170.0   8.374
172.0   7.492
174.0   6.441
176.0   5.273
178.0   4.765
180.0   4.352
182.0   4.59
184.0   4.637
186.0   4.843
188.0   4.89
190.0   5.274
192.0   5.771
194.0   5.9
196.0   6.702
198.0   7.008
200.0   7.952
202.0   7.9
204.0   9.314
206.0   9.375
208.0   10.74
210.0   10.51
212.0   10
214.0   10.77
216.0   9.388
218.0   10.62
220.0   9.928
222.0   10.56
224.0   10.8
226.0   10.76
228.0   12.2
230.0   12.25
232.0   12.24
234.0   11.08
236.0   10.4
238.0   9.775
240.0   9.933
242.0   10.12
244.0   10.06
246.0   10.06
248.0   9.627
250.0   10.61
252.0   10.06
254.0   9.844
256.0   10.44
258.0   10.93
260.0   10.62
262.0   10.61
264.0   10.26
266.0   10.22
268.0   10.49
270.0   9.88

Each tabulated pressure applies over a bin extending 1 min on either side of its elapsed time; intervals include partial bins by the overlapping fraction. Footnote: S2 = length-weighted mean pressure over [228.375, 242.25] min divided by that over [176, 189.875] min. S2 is 2.30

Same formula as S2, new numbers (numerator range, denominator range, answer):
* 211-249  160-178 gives 1.36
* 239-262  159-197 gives 1.57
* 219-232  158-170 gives 1.26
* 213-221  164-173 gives 1.21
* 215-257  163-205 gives 1.60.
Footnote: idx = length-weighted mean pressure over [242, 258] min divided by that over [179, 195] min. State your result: 2.02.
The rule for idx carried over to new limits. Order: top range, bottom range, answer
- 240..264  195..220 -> 1.11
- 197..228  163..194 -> 1.58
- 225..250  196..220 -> 1.15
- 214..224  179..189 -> 2.20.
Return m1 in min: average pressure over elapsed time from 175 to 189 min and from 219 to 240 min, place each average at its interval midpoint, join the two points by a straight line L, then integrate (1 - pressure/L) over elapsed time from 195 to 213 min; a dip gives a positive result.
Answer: -2.72 min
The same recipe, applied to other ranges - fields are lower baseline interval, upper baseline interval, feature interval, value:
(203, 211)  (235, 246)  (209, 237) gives -2.24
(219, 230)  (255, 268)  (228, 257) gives 0.62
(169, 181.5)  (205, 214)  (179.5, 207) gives 6.63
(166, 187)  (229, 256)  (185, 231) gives -2.99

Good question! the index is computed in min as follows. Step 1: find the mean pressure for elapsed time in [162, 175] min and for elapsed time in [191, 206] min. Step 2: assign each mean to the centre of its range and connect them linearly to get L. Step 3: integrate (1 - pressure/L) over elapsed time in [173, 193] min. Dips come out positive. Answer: 6.9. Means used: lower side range 8.15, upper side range 7.36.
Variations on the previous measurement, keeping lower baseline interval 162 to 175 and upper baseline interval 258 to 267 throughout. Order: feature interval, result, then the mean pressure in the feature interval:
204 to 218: -1.4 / 10.1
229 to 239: -1.4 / 11.1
